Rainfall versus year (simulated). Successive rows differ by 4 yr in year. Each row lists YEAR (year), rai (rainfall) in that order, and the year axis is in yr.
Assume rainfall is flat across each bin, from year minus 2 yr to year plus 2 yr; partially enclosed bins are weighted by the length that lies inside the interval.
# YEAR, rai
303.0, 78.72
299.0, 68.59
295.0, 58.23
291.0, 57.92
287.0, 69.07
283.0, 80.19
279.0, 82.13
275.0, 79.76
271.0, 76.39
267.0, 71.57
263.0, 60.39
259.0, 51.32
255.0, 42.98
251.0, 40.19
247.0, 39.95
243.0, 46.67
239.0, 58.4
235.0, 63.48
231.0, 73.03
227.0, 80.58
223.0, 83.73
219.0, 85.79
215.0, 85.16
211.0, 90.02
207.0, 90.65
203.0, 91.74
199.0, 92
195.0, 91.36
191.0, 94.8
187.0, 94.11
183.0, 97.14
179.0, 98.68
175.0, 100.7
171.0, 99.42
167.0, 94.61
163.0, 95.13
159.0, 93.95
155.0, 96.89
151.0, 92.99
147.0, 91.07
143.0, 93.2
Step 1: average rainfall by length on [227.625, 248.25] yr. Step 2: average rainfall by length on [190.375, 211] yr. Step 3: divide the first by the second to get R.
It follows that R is 0.64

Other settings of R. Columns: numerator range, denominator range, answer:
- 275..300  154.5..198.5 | 0.73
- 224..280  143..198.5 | 0.65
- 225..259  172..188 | 0.57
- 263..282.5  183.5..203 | 0.81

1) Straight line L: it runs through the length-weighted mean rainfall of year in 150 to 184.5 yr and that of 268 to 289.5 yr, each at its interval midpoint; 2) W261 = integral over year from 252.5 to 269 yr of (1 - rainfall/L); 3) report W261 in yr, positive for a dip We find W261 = 4.9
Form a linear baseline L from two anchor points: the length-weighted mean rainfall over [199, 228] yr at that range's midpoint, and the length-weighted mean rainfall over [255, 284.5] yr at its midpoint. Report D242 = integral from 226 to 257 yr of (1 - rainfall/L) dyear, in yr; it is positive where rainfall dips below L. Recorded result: 9.5 yr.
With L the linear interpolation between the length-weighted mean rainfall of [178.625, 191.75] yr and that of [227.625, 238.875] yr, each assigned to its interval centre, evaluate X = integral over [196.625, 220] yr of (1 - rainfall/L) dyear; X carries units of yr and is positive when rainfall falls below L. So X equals -2.0 yr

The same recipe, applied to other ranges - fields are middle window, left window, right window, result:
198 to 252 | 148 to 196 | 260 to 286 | 7.50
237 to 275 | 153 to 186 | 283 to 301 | 9.46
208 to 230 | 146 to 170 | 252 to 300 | -1.38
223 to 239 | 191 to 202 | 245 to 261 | -2.36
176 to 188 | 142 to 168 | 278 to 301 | -1.11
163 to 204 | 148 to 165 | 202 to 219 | -1.72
